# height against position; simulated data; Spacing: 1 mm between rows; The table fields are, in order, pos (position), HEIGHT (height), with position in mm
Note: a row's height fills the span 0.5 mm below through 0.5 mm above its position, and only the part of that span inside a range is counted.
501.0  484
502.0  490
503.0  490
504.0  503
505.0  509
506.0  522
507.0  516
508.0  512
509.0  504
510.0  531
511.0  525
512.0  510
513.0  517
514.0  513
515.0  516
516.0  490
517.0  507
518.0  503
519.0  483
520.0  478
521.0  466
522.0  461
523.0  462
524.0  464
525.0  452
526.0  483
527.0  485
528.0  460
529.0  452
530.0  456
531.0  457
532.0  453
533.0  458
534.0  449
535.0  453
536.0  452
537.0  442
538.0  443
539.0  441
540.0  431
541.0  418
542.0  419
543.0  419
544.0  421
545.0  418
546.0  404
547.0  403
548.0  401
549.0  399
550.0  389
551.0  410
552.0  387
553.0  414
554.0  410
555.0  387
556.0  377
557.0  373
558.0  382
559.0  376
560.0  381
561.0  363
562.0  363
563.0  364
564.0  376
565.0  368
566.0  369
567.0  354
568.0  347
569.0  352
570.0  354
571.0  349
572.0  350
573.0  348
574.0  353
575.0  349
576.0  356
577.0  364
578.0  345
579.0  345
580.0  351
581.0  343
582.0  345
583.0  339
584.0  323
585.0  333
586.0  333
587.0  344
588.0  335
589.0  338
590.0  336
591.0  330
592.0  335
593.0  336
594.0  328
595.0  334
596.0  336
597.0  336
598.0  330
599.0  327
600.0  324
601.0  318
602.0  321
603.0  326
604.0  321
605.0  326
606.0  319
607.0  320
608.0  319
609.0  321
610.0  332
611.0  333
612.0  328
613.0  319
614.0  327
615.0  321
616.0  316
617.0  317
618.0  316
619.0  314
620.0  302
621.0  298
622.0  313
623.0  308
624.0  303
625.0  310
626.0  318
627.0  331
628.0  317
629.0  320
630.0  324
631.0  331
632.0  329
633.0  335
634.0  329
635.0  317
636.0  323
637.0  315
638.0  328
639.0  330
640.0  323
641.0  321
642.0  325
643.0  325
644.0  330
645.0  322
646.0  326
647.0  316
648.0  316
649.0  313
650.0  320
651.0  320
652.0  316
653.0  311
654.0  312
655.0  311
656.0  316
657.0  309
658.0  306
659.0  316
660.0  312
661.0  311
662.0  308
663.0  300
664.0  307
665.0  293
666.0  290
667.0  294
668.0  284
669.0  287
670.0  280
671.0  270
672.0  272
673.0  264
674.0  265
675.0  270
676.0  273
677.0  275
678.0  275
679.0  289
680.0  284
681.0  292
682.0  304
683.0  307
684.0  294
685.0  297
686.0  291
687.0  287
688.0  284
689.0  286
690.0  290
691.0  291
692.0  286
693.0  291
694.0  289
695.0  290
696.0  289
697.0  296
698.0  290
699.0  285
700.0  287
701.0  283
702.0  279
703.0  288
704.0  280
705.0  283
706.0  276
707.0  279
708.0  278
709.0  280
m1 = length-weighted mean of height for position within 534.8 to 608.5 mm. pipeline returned 365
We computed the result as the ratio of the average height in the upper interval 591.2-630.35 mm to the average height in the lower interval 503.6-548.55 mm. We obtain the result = 0.7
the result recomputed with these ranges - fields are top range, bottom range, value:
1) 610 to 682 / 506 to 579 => 0.73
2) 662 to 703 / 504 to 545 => 0.61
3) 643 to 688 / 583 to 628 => 0.92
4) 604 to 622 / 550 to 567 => 0.84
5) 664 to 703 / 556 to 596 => 0.82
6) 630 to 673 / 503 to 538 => 0.64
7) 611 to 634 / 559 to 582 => 0.89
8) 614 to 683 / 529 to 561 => 0.74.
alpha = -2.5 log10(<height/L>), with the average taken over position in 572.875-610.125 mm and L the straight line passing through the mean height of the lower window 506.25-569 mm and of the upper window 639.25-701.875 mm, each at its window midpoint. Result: 0.14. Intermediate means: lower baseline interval 437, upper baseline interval 298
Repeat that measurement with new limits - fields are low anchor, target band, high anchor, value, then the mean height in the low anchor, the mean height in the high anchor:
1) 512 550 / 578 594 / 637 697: 0.162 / 455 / 300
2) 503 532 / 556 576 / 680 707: 0.199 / 490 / 289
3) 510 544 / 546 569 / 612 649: 0.116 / 467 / 320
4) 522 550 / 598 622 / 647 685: 0.122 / 440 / 297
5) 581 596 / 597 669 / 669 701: -0.018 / 335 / 285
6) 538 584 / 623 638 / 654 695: 0.012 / 378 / 291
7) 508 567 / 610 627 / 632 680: 0.102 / 438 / 305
